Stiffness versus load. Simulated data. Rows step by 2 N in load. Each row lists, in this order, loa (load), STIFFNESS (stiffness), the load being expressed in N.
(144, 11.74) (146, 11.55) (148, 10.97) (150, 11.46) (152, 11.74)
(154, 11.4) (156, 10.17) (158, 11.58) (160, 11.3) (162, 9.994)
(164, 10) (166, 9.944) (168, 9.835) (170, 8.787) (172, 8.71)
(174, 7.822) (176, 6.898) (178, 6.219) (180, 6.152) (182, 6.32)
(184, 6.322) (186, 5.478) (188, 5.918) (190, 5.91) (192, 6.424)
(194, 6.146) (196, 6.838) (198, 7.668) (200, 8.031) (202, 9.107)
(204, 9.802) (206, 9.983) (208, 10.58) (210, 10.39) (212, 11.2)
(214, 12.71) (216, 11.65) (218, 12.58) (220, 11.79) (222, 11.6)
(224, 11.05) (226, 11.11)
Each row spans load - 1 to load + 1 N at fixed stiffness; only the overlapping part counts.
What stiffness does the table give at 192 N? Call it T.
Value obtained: 6.424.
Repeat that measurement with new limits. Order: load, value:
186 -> 5.478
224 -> 11.05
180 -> 6.152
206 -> 9.983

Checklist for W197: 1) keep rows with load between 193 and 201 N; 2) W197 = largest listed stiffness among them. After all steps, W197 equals 8.031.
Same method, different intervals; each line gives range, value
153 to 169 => 11.58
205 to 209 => 10.58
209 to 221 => 12.71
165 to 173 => 9.944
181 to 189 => 6.322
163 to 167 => 10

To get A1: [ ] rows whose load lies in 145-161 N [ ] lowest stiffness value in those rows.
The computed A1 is 10.17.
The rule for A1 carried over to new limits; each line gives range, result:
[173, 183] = 6.152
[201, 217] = 9.107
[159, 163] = 9.994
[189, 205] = 5.91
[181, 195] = 5.478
